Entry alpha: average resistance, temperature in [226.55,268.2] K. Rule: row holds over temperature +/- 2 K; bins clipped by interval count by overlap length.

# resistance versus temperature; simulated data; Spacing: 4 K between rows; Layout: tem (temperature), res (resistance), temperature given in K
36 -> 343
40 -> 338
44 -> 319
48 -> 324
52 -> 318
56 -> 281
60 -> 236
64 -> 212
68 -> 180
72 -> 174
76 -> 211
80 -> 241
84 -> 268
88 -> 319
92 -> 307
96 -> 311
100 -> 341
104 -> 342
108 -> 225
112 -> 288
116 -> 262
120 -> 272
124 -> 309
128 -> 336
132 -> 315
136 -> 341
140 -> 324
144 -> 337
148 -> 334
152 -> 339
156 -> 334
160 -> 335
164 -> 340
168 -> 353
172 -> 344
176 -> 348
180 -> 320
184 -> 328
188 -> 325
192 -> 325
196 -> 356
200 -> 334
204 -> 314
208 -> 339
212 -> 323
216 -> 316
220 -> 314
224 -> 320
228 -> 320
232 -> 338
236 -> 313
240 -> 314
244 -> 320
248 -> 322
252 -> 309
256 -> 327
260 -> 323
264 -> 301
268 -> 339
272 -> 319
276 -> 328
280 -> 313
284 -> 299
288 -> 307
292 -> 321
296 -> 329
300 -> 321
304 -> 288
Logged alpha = 320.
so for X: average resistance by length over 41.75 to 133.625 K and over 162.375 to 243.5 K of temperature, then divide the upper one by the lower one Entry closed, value 1.2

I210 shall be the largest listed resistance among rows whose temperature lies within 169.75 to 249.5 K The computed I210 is 356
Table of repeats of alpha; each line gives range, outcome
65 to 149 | 286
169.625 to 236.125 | 329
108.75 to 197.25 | 324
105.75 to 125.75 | 272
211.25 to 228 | 318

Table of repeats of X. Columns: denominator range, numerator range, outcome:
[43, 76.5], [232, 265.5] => 1.27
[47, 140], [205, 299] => 1.14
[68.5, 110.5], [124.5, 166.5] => 1.23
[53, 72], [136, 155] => 1.48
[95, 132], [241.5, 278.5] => 1.07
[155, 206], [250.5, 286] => 0.95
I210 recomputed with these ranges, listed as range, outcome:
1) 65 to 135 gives 342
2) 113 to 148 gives 341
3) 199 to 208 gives 339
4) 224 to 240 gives 338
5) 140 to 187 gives 353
